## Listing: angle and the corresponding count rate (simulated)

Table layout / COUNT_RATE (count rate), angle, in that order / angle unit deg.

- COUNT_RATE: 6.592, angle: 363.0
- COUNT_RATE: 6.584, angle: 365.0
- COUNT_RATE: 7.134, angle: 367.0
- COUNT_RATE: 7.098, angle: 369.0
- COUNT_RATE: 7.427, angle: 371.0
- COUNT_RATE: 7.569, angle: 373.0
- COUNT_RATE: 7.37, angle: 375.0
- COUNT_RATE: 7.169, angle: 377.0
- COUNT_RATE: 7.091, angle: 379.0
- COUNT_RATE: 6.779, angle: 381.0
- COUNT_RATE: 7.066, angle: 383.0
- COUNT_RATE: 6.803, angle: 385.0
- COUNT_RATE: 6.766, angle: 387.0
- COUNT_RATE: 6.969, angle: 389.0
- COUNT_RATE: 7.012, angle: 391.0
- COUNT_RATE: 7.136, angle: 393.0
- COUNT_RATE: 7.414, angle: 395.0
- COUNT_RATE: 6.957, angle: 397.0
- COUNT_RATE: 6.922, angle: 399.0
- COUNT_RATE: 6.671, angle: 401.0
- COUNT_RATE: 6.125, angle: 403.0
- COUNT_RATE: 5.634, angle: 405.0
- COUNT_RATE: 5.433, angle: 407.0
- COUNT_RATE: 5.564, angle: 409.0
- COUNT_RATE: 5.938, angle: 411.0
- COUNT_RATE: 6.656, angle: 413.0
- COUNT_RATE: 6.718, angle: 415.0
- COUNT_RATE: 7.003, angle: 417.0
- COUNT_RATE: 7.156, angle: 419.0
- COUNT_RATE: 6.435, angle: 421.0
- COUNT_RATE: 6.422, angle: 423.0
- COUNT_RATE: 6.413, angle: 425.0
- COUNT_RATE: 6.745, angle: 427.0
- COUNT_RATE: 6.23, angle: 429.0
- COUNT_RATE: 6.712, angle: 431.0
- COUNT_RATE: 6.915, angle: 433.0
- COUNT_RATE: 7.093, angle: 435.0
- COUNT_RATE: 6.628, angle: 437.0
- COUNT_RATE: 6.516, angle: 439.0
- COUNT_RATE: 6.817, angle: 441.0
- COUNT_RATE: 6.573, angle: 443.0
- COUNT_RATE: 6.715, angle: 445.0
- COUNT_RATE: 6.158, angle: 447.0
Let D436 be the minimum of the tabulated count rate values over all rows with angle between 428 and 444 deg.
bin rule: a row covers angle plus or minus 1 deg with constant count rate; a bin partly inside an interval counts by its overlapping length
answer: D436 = 6.23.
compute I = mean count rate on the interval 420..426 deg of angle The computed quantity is 6.42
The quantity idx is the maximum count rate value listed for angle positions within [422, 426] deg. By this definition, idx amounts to 6.422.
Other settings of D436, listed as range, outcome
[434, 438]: 6.628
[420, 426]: 6.413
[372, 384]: 6.779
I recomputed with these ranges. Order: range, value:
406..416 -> 6.06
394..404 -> 6.82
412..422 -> 6.79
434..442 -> 6.76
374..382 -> 7.1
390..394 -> 7.07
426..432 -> 6.56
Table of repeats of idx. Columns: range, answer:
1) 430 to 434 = 6.915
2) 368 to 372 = 7.427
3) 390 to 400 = 7.414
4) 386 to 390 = 6.969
